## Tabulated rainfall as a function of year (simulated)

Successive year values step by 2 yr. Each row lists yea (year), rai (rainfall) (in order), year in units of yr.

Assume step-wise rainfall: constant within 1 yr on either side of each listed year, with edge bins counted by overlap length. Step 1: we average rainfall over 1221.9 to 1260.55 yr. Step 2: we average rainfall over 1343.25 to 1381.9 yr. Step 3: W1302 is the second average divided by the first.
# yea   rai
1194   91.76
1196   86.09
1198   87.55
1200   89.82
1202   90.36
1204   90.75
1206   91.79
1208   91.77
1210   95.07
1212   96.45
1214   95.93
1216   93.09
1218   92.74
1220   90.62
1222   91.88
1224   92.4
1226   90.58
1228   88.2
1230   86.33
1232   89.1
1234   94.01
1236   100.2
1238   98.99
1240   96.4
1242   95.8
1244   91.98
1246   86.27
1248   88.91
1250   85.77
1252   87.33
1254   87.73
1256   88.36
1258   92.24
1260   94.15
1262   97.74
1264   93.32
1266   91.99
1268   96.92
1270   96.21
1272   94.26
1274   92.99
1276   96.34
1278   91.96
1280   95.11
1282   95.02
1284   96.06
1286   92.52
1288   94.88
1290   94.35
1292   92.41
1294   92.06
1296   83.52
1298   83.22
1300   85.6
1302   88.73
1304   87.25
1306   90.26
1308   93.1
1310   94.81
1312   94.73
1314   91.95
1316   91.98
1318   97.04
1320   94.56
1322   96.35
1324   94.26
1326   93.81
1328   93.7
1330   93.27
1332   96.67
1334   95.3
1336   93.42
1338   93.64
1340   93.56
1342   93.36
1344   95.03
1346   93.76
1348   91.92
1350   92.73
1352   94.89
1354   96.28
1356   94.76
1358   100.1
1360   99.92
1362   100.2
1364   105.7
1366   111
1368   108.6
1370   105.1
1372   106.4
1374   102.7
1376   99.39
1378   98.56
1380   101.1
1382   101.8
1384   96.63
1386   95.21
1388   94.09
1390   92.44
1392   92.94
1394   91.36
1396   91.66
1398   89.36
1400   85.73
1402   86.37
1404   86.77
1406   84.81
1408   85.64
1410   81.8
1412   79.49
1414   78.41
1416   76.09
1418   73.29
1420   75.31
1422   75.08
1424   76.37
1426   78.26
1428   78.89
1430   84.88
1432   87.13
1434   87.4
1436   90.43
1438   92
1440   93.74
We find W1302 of 1.10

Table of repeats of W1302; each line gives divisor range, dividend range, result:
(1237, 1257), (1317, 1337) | 1.05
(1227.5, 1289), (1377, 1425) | 0.94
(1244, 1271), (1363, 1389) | 1.12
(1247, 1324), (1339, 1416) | 1.03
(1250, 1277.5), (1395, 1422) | 0.89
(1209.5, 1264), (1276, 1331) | 1.00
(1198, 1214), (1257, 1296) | 1.02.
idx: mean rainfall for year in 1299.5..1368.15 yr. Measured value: 95.1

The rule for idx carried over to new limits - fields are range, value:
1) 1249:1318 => 92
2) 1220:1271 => 92.1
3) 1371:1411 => 93.2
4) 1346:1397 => 98.5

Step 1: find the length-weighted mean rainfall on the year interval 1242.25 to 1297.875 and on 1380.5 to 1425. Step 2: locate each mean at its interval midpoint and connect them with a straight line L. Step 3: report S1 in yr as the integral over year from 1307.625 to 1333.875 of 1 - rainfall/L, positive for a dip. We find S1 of -1.3 yr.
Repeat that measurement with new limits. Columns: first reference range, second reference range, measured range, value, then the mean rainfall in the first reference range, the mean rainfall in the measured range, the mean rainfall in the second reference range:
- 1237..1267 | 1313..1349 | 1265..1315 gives 0.3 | 91.8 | 92.2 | 94.1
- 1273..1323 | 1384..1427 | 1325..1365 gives -3.0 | 92.3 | 95.6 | 84.6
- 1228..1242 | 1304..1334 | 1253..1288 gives 0.0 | 93.9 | 93.7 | 93.9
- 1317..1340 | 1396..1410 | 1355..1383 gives -3.8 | 94.7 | 103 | 86.5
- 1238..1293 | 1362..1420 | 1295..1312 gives 0.8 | 93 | 88.7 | 92.8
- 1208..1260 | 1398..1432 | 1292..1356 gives -4.6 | 91.9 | 92.6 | 80.9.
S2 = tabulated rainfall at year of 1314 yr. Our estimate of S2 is 91.95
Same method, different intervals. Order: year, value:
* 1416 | 76.09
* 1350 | 92.73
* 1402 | 86.37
